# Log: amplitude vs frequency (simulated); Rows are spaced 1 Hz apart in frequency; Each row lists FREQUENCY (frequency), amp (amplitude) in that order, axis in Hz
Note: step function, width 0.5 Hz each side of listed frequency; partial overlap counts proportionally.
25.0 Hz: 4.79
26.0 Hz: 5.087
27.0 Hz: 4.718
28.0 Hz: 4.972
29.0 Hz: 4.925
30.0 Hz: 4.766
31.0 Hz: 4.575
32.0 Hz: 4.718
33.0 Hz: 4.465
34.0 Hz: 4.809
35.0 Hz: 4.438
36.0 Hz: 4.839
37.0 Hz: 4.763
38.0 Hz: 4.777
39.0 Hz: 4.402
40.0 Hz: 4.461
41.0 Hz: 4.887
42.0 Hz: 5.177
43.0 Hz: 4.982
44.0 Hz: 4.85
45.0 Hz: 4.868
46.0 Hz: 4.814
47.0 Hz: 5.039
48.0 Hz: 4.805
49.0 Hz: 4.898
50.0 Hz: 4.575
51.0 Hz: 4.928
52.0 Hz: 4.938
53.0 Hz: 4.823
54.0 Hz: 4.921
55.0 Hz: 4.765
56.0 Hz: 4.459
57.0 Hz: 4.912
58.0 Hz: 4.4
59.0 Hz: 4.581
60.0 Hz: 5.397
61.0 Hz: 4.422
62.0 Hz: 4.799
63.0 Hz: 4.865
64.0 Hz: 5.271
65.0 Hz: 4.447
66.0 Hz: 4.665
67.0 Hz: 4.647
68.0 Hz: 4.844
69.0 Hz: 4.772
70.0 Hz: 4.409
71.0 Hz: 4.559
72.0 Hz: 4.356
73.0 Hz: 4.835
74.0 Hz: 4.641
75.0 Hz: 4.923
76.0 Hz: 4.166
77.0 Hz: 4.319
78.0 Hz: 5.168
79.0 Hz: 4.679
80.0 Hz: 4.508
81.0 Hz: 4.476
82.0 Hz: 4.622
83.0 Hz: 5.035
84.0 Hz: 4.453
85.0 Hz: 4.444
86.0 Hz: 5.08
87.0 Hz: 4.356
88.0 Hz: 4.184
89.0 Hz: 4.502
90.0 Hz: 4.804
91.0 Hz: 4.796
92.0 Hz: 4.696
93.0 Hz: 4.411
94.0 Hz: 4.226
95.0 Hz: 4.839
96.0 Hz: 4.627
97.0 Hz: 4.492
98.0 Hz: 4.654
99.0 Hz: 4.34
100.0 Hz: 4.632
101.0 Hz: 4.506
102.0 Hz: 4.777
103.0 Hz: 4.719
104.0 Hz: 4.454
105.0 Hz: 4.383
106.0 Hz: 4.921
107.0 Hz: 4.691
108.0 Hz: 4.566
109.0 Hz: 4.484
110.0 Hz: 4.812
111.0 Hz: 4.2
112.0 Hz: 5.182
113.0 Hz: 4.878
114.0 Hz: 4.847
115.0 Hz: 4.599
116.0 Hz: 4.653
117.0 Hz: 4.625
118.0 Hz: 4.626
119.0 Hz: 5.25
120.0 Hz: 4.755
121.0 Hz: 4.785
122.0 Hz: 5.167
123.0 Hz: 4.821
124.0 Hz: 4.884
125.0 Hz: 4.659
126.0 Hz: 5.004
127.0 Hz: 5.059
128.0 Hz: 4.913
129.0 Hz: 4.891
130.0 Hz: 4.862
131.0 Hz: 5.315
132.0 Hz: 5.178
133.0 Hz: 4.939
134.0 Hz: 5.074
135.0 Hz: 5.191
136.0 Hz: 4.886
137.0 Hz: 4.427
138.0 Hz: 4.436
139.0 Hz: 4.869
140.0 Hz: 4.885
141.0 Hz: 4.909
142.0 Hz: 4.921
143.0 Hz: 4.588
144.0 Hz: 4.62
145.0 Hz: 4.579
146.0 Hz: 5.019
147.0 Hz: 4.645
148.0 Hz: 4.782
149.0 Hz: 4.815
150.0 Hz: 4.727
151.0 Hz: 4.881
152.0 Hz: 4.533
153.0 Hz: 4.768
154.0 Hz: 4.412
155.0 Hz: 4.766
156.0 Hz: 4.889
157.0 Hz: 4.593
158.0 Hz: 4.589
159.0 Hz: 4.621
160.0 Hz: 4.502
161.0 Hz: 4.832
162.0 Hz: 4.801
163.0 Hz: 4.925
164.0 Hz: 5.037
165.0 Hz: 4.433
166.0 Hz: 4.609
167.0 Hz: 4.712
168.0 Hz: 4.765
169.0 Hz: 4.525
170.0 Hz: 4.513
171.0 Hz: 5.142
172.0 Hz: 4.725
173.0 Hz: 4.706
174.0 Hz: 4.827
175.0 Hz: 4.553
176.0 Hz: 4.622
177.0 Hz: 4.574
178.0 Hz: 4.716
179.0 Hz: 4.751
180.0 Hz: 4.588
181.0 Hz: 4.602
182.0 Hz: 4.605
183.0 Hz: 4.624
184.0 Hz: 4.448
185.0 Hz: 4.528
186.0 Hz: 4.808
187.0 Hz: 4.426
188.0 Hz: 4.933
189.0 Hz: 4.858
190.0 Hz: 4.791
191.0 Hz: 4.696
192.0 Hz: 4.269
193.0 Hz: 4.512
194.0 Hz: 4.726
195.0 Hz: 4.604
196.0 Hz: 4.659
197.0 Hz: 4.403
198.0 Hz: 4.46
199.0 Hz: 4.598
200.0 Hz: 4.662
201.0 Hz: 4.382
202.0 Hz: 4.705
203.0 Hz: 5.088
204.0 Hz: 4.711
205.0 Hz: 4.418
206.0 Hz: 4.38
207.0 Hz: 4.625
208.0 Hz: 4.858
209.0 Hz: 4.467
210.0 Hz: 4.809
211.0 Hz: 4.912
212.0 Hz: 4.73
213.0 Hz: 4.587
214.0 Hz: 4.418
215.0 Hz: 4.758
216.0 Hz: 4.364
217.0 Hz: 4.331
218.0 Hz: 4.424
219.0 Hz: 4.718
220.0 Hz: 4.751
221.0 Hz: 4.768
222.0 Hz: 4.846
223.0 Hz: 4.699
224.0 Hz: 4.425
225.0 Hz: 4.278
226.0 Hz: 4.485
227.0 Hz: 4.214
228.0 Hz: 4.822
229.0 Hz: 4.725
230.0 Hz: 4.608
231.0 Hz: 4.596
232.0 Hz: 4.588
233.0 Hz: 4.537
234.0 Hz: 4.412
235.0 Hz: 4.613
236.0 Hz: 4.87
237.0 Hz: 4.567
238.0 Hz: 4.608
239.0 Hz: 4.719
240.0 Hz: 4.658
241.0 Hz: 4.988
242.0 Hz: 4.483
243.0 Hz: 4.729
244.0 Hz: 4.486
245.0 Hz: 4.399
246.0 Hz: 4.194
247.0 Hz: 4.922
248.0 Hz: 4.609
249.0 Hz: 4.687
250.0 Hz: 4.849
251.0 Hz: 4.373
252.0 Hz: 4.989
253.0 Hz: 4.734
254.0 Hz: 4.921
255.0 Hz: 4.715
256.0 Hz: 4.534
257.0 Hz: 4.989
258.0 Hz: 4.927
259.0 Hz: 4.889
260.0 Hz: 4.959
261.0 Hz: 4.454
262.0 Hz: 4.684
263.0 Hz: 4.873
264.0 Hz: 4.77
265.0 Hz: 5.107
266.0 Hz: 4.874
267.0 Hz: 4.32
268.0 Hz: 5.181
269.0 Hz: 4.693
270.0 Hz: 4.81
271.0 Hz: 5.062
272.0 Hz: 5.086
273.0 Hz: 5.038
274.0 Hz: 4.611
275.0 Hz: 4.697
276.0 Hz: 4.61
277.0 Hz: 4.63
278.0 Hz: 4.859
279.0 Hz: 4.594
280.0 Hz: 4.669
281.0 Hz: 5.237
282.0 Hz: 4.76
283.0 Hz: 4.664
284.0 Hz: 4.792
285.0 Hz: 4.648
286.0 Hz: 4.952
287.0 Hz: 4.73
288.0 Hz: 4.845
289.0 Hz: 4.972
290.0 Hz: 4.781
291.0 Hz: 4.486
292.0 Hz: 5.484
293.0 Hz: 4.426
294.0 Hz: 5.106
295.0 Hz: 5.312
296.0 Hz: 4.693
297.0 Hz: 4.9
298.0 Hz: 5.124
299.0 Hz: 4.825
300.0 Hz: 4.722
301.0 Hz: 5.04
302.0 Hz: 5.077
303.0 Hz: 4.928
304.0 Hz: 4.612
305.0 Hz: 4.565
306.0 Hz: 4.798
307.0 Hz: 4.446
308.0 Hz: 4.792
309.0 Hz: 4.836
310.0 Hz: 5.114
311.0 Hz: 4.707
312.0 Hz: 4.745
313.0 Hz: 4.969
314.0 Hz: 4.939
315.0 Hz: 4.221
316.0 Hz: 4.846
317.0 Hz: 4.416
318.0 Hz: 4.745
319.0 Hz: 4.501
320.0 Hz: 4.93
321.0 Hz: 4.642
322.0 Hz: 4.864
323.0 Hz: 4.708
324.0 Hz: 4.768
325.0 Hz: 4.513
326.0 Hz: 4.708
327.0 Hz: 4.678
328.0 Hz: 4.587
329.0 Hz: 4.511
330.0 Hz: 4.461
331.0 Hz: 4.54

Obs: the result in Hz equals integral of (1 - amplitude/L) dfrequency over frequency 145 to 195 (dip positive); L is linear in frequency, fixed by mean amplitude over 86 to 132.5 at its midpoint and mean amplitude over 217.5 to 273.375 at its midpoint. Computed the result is 0.3 Hz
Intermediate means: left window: 4.72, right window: 4.7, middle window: 4.69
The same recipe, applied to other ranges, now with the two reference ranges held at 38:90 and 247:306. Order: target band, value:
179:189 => 0.29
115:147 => -0.74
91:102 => 0.38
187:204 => 0.49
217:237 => 0.85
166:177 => 0.16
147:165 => 0.14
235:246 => 0.40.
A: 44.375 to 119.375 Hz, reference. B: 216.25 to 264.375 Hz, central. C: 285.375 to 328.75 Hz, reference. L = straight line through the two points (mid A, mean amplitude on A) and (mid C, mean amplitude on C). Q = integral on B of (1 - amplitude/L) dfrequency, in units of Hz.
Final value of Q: 1.07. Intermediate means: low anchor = 4.68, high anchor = 4.79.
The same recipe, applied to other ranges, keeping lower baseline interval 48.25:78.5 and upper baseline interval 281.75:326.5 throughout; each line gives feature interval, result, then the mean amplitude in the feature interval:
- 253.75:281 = -0.1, 4.81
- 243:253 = 0.3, 4.62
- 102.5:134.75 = -0.6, 4.82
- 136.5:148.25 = 0.1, 4.72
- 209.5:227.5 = 0.7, 4.58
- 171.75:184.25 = 0.3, 4.64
